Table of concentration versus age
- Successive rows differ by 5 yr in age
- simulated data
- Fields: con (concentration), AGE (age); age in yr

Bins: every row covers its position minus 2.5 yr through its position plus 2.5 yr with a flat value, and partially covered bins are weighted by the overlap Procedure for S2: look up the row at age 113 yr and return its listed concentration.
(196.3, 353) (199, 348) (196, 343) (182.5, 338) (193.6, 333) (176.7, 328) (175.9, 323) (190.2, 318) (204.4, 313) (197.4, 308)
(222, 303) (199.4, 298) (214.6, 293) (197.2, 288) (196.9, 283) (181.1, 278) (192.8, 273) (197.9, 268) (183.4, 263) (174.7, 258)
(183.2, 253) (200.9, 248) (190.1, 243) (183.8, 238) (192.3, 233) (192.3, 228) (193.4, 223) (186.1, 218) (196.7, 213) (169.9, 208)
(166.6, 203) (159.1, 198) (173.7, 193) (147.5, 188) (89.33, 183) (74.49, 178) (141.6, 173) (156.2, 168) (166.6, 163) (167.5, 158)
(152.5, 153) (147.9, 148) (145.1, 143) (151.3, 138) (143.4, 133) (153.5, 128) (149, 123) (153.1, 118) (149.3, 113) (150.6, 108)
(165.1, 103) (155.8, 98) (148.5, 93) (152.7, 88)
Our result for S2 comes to 149.3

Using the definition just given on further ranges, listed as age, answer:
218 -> 186.1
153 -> 152.5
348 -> 199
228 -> 192.3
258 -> 174.7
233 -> 192.3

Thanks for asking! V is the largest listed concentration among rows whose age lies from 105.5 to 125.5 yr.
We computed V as 153.1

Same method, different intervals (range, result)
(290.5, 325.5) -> 222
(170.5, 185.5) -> 141.6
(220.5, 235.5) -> 193.4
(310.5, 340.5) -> 204.4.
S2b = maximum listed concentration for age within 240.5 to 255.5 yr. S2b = 200.9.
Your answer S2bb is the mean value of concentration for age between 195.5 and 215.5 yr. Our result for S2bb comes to 173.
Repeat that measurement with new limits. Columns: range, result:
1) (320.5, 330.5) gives 176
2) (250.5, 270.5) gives 185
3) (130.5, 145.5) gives 147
